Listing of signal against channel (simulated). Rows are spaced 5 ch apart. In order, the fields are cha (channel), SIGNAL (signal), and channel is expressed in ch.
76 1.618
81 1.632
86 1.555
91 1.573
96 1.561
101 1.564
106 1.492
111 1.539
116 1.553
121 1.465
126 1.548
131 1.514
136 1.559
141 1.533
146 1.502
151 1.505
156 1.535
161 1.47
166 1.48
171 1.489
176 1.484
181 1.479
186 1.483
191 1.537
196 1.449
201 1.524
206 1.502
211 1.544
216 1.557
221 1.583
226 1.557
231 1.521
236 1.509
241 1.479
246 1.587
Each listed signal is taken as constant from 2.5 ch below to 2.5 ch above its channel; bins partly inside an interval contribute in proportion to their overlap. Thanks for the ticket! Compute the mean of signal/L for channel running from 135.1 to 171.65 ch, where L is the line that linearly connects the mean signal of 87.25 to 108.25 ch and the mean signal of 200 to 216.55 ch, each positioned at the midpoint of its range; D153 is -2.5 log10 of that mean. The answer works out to 0.02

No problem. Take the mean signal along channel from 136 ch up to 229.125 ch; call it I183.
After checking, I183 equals 1.51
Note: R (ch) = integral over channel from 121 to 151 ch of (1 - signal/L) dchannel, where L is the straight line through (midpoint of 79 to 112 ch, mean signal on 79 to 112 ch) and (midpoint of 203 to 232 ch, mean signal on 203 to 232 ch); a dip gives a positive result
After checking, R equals 0.6 ch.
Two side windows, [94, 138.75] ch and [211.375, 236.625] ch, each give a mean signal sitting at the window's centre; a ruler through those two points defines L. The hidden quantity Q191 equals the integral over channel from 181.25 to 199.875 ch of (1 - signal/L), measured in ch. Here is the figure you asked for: 0.6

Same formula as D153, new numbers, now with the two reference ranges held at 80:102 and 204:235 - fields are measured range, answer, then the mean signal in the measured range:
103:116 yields 0.03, 1.52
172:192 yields 0.04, 1.49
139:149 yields 0.03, 1.52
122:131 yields 0.03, 1.52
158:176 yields 0.05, 1.48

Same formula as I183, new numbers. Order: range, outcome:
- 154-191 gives 1.49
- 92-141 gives 1.53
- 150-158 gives 1.52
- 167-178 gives 1.49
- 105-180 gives 1.51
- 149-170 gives 1.5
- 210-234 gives 1.55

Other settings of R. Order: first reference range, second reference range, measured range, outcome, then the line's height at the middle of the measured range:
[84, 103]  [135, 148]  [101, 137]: 0.5 ch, 1.55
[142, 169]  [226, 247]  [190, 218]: -0.1 ch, 1.51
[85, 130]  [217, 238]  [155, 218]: 1.7 ch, 1.54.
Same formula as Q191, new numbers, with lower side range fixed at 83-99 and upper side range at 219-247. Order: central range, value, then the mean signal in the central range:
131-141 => 0.1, 1.54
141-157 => 0.4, 1.51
